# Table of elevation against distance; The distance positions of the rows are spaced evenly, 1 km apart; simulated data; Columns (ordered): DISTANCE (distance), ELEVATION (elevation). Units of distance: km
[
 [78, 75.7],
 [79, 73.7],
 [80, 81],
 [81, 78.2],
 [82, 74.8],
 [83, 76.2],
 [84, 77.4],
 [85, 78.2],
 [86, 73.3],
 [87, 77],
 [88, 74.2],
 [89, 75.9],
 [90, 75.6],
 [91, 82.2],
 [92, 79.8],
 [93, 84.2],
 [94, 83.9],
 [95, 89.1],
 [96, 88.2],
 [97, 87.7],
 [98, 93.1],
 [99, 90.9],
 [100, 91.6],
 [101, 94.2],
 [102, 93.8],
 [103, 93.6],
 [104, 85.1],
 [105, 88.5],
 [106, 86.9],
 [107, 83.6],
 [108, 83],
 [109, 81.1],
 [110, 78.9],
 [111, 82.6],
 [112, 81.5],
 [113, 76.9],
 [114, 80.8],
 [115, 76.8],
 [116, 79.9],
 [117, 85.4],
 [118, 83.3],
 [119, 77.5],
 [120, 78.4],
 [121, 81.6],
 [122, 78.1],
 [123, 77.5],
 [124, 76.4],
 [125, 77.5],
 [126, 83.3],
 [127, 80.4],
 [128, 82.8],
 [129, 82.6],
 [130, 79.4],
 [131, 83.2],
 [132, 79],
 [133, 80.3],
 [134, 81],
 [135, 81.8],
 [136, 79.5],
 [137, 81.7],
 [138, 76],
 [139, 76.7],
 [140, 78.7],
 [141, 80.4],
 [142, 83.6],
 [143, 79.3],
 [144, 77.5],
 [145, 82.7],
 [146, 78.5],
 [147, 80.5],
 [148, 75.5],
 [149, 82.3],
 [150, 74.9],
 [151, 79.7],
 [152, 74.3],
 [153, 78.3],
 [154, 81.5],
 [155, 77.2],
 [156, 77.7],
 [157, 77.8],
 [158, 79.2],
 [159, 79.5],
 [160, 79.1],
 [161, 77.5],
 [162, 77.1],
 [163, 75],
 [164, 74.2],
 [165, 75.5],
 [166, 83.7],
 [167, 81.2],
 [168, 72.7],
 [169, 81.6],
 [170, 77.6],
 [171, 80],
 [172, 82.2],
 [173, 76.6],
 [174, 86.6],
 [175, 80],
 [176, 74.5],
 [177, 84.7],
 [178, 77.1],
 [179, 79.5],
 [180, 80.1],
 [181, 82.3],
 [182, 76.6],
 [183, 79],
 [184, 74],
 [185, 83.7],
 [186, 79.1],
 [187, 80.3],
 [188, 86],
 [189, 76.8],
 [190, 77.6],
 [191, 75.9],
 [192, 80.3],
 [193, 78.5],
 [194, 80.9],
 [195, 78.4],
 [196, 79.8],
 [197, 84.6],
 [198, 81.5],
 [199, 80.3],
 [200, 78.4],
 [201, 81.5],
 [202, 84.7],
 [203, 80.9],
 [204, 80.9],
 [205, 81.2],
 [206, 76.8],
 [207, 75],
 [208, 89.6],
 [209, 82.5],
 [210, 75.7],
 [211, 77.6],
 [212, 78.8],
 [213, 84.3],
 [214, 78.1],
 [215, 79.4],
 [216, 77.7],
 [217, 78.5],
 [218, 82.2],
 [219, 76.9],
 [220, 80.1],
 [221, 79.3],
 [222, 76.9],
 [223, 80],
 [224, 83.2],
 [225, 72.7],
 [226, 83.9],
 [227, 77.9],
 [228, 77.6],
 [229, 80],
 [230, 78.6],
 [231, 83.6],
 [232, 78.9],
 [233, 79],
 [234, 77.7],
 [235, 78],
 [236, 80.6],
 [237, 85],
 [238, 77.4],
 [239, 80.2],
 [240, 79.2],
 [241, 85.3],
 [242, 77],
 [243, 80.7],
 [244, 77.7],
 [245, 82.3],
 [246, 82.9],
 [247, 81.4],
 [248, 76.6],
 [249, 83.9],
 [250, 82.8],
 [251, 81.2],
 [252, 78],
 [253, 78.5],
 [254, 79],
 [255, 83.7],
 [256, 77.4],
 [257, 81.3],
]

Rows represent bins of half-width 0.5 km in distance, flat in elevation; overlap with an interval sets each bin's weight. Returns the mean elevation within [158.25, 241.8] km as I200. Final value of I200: 79.6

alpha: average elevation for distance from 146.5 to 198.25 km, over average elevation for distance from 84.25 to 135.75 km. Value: 1.0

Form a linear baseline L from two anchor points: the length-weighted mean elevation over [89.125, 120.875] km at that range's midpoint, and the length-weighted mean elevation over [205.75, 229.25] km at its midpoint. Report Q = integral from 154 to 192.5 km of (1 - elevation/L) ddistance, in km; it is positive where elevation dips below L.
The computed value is 1.11 km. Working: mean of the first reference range 84.3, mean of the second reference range 79.4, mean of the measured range 79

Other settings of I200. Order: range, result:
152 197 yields 79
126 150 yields 80.1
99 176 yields 80.6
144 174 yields 78.5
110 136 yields 80.3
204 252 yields 79.9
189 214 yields 80.1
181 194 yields 79.2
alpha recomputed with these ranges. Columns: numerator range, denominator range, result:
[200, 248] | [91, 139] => 0.96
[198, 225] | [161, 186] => 1.01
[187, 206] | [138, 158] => 1.02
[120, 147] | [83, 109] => 0.95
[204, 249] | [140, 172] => 1.01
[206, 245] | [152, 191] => 1.01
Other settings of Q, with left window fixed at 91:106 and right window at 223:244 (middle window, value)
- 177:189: 0.46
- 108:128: 1.66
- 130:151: 1.51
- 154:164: 0.81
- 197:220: 0.34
